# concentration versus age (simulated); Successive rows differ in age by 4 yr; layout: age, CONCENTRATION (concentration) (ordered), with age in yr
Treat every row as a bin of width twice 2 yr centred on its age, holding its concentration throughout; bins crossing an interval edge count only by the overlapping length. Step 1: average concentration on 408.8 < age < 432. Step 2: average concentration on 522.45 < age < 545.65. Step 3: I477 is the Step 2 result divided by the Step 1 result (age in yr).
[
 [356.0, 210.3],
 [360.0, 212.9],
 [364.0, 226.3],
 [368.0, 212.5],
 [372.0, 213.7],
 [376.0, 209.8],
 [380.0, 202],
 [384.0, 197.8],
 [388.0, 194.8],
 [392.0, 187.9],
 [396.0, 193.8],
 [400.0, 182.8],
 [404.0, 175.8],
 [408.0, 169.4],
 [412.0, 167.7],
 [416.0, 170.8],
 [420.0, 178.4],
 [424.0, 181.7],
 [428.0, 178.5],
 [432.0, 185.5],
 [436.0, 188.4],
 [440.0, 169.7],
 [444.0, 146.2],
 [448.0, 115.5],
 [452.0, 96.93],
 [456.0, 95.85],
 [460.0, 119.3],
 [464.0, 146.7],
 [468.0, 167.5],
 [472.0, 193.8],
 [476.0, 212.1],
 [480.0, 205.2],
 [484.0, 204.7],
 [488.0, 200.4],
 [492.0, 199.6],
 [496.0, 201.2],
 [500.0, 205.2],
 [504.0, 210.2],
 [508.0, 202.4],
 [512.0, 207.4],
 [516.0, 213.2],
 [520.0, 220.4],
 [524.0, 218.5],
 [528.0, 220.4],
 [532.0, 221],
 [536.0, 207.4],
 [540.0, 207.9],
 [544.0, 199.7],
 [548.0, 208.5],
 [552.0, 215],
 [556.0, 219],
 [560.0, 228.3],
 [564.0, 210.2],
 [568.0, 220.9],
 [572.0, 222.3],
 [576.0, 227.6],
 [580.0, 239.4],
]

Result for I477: 1.21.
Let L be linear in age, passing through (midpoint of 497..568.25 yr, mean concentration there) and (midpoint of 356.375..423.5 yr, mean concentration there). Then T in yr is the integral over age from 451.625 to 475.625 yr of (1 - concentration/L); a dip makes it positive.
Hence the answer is 7.0 yr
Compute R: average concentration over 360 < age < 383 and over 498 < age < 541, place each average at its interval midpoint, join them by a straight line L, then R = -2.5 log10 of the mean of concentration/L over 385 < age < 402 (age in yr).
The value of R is 0.12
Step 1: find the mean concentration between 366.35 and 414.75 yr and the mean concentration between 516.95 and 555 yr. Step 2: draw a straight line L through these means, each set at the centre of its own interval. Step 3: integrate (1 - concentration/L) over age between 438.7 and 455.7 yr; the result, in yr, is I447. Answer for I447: 6.2 yr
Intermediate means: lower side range 192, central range 127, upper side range 213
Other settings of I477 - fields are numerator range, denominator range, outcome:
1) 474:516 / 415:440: 1.14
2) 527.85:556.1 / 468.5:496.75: 1.05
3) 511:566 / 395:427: 1.21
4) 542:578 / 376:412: 1.15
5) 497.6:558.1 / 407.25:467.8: 1.37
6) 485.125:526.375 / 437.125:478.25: 1.41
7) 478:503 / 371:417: 1.08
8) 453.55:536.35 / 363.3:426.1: 1.01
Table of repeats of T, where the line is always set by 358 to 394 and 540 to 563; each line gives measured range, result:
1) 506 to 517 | 0.2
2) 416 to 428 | 1.7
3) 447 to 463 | 7.7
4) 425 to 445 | 3.2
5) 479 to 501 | 0.9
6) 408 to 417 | 1.7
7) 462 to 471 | 2.1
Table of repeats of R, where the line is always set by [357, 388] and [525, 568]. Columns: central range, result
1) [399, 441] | 0.19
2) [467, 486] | 0.08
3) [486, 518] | 0.04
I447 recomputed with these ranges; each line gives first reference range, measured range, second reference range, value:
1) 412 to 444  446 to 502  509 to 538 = 7.8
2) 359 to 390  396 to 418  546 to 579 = 3.7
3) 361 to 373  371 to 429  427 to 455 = 0.3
